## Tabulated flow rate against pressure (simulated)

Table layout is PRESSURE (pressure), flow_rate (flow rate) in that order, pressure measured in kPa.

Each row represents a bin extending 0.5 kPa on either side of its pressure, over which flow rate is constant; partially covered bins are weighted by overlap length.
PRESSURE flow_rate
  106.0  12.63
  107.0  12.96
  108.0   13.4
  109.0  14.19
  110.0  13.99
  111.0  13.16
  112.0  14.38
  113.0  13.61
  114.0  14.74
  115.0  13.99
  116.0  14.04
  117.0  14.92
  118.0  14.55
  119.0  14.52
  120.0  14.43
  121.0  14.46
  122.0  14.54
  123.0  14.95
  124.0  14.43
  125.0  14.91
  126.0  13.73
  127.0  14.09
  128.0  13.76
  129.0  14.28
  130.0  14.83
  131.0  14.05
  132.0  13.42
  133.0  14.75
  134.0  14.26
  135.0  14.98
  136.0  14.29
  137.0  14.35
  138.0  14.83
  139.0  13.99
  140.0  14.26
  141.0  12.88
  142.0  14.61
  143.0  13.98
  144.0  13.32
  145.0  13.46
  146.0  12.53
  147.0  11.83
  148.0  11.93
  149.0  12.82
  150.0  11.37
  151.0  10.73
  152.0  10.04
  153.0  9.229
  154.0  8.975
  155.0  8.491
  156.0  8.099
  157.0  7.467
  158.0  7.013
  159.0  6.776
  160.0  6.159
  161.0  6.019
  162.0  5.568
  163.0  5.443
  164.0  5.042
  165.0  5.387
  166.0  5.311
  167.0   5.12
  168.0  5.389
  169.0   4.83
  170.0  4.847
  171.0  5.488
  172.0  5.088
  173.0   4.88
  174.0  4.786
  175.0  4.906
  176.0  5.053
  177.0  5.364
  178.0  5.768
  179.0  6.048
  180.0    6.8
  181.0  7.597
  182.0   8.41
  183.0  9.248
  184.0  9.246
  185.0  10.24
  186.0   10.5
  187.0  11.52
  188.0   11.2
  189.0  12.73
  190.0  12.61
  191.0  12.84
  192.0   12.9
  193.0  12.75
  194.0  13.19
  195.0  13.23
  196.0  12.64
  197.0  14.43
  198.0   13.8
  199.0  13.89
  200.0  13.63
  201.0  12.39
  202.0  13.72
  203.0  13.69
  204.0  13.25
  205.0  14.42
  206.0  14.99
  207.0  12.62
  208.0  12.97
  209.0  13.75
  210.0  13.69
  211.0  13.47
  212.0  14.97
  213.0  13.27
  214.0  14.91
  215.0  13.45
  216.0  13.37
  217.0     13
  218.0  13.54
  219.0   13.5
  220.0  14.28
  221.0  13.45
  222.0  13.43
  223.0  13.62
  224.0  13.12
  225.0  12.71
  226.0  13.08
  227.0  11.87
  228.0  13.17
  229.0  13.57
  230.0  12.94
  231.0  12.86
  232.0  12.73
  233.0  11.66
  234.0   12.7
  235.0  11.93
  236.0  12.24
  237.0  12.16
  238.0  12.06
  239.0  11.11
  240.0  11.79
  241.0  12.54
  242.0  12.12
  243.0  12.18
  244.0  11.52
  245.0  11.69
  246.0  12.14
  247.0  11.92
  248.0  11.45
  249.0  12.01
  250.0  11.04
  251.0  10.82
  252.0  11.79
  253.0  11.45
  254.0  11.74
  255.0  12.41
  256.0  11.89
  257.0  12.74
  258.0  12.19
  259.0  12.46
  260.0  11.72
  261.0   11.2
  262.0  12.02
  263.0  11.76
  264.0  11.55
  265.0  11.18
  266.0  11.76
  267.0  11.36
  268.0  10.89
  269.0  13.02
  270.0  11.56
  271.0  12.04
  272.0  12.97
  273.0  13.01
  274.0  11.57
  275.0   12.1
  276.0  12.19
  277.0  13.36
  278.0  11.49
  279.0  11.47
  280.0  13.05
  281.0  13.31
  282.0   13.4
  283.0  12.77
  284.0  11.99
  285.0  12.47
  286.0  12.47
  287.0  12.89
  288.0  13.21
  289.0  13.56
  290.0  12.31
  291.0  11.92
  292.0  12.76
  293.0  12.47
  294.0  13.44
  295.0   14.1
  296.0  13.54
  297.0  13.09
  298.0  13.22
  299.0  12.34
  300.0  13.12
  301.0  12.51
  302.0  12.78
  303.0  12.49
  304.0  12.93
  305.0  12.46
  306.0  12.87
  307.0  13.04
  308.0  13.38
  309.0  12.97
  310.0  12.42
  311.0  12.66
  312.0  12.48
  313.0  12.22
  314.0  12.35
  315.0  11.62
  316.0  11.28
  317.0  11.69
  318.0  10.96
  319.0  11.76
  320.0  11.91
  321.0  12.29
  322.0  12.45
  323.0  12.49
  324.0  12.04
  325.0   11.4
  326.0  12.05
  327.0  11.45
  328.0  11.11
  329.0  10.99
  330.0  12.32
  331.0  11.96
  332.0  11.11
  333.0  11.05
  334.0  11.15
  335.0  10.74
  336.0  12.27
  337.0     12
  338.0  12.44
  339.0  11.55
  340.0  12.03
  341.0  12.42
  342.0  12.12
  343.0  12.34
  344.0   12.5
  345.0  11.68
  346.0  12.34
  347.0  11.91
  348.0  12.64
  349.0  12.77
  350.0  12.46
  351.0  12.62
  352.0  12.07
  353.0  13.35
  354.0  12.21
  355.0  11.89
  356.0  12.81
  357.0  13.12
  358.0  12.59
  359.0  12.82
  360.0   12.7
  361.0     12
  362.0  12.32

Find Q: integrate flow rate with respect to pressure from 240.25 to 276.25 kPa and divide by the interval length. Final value 11.9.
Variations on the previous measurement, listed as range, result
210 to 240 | 13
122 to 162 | 12.1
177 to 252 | 12.2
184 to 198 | 12.3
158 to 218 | 9.98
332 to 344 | 11.8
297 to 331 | 12.3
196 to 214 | 13.7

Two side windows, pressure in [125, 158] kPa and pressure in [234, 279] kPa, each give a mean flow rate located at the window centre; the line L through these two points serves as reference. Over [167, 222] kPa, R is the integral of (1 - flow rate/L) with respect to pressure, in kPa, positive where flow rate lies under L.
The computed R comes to 5.9 kPa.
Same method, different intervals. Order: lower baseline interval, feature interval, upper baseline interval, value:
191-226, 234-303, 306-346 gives 2.6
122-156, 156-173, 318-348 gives 9.5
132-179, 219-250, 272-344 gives -4.8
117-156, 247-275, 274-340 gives 1.7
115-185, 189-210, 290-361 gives -4.8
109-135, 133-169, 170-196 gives 5.5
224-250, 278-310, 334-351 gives -1.7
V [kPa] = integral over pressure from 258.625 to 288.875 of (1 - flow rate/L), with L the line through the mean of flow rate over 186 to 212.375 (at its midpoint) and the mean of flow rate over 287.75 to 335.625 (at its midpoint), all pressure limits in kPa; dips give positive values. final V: 0.91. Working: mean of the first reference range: 13.2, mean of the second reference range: 12.3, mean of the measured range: 12.2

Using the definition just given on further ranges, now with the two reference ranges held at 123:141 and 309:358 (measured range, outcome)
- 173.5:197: 6.91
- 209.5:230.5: -0.22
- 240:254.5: 1.41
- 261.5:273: 0.81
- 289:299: -0.40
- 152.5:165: 6.29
